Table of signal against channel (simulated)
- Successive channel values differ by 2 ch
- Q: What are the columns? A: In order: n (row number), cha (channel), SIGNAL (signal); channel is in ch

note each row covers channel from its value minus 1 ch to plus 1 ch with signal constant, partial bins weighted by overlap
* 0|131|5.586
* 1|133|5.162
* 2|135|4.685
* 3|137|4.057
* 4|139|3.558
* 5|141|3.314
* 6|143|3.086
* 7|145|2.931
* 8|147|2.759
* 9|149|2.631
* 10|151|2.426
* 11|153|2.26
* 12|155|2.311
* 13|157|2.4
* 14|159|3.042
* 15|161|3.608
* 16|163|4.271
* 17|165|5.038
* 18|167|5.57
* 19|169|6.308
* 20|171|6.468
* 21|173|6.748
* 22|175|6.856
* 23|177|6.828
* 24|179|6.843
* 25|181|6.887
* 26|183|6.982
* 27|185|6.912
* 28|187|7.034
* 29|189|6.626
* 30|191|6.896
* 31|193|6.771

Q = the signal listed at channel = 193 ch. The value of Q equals 6.771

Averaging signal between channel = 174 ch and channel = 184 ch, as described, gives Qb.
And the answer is 6.88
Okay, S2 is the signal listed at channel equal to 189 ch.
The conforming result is 6.626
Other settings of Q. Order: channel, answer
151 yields 2.426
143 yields 3.086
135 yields 4.685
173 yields 6.748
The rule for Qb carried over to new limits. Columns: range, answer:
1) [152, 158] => 2.32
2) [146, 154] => 2.52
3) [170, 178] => 6.73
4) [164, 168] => 5.3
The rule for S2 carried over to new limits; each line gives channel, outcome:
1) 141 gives 3.314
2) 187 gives 7.034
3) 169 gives 6.308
